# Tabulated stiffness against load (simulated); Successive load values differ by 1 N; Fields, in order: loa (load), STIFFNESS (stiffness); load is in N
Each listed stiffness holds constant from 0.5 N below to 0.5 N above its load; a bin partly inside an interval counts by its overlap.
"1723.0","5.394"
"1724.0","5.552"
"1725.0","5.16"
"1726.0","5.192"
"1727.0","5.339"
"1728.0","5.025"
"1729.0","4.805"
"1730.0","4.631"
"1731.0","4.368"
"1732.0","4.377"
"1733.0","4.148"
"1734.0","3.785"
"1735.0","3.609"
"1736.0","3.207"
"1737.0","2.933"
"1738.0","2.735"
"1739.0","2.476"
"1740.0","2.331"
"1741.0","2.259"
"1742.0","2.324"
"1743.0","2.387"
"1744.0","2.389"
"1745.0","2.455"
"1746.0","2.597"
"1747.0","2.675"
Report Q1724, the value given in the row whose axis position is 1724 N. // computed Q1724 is 5.552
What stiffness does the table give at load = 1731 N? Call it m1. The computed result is 4.368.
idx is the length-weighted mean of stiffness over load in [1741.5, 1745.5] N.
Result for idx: 2.39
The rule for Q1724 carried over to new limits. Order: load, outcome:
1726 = 5.192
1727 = 5.339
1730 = 4.631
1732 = 4.377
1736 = 3.207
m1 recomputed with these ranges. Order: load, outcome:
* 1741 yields 2.259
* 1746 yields 2.597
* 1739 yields 2.476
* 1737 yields 2.933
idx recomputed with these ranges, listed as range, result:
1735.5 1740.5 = 2.74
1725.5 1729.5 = 5.09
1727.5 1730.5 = 4.82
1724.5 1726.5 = 5.18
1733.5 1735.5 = 3.7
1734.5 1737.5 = 3.25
